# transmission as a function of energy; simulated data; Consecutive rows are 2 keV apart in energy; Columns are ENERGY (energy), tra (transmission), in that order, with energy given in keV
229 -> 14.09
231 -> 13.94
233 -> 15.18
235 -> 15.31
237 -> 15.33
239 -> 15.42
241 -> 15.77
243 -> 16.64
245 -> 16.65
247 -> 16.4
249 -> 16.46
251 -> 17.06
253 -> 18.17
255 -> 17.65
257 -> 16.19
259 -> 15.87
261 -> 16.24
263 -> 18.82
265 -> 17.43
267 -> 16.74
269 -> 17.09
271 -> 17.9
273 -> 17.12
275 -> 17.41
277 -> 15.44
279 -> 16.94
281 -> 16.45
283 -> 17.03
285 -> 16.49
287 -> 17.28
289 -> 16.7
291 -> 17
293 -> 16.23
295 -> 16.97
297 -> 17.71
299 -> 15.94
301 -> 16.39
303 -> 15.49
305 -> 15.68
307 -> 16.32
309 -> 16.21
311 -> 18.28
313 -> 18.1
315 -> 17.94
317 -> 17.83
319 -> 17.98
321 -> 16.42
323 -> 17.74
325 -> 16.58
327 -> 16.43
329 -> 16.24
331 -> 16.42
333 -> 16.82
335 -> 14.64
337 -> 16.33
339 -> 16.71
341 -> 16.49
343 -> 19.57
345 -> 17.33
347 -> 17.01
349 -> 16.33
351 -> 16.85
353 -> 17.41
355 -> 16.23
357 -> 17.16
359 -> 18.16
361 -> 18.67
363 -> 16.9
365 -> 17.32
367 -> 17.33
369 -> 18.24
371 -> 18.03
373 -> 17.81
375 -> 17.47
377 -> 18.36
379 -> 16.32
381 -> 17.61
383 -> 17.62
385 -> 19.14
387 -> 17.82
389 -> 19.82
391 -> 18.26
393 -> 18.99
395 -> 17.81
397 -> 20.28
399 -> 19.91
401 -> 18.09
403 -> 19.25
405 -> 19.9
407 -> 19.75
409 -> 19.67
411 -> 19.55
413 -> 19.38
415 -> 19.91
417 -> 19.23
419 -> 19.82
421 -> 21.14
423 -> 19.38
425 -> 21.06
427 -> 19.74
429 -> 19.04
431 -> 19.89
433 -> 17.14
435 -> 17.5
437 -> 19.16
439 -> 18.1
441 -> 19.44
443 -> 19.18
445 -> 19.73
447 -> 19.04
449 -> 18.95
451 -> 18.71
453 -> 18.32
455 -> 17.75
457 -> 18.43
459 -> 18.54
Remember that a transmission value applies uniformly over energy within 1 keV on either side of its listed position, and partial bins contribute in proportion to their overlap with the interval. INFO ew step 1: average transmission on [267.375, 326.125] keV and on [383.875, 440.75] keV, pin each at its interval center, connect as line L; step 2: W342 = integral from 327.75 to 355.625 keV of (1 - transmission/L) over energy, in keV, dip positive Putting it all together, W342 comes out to 1.68 keV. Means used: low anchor 16.9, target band 16.7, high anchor 19.2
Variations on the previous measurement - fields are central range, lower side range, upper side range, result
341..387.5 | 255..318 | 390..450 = 1.81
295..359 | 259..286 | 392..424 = 3.92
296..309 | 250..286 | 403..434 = 1.00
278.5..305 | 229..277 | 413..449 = 0.74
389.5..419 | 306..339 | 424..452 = -1.43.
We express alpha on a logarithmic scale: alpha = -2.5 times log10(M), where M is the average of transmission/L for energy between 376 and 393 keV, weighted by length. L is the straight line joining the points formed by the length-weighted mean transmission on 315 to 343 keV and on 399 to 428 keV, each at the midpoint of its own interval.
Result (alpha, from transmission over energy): 0.03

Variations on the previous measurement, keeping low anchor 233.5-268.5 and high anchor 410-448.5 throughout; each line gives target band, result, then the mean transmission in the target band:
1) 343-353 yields 0.05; 17.2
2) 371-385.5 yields 0.05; 17.7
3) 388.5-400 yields -0.02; 19.2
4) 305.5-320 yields 0.00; 17.5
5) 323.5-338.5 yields 0.10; 16.3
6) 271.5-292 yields 0.02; 16.8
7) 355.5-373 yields 0.04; 17.7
